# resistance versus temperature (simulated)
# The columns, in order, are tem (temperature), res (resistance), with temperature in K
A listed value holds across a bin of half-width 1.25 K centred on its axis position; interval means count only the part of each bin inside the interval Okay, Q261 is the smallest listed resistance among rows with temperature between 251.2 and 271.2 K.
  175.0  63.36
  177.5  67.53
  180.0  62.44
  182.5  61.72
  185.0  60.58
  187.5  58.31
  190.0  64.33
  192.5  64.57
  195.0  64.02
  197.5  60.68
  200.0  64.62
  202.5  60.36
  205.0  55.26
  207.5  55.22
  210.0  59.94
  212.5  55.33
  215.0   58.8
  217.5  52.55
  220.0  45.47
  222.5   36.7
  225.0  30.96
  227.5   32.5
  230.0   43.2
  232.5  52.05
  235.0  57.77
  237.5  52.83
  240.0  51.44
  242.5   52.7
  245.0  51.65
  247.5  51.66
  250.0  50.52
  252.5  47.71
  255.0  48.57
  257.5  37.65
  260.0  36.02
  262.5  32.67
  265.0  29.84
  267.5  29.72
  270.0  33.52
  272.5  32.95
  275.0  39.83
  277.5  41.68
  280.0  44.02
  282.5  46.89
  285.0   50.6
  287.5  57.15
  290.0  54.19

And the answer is 29.72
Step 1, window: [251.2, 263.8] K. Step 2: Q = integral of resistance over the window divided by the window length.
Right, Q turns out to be 40.5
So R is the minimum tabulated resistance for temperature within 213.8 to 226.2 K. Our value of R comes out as 30.96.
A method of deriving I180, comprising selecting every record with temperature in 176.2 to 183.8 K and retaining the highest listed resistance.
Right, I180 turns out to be 67.53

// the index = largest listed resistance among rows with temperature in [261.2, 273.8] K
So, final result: 33.52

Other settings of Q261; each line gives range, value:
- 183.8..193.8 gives 58.31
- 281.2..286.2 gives 46.89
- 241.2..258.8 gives 37.65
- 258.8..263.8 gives 32.67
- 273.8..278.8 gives 39.83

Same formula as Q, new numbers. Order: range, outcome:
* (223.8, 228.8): 31.9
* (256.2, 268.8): 33.2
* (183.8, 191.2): 61.1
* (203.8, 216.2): 56.9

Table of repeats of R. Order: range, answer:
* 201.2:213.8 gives 55.22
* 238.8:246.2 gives 51.44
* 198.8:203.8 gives 60.36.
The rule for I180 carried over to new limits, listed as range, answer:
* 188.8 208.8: 64.62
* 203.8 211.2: 59.94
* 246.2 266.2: 51.66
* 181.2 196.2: 64.57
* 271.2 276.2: 39.83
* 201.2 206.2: 60.36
